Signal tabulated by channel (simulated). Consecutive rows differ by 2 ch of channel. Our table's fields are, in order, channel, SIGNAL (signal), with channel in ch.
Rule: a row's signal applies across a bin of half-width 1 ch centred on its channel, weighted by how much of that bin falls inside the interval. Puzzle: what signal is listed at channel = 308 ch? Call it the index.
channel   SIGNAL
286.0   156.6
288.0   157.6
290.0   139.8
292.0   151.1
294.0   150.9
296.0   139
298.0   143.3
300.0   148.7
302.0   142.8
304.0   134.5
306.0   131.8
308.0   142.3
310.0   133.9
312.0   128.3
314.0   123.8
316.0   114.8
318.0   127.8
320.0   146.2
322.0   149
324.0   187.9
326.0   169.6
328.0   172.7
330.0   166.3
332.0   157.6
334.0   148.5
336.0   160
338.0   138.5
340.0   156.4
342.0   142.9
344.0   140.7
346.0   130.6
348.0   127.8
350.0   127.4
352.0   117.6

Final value 142.3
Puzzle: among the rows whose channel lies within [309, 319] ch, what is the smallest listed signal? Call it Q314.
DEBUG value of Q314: 114.8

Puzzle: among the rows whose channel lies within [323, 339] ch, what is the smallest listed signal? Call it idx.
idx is 138.5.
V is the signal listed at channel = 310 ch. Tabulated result 133.9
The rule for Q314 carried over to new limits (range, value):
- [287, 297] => 139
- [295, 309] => 131.8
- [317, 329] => 127.8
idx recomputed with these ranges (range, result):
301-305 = 134.5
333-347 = 130.6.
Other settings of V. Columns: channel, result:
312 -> 128.3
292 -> 151.1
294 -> 150.9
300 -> 148.7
